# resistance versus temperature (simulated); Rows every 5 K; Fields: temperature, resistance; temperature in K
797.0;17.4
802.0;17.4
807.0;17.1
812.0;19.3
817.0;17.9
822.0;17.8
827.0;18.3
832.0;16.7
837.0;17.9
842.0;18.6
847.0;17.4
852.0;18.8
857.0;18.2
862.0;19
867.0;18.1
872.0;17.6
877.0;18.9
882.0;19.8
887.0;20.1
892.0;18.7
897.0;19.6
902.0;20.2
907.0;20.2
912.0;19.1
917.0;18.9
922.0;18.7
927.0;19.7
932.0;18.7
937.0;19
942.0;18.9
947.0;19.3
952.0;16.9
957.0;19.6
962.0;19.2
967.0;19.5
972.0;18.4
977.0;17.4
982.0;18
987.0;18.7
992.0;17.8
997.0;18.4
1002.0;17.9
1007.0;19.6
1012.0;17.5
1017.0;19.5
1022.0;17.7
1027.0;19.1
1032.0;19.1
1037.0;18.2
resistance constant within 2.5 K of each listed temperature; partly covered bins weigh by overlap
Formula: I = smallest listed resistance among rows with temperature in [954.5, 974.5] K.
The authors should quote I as 18.4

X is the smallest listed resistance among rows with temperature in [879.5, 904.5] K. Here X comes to 18.7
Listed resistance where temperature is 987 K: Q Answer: 18.7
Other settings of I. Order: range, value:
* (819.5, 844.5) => 16.7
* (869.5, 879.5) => 17.6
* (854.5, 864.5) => 18.2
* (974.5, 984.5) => 17.4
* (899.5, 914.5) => 19.1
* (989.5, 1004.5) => 17.8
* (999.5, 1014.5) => 17.5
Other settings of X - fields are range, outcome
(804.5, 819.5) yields 17.1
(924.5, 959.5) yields 16.9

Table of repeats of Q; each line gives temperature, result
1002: 17.9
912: 19.1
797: 17.4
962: 19.2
